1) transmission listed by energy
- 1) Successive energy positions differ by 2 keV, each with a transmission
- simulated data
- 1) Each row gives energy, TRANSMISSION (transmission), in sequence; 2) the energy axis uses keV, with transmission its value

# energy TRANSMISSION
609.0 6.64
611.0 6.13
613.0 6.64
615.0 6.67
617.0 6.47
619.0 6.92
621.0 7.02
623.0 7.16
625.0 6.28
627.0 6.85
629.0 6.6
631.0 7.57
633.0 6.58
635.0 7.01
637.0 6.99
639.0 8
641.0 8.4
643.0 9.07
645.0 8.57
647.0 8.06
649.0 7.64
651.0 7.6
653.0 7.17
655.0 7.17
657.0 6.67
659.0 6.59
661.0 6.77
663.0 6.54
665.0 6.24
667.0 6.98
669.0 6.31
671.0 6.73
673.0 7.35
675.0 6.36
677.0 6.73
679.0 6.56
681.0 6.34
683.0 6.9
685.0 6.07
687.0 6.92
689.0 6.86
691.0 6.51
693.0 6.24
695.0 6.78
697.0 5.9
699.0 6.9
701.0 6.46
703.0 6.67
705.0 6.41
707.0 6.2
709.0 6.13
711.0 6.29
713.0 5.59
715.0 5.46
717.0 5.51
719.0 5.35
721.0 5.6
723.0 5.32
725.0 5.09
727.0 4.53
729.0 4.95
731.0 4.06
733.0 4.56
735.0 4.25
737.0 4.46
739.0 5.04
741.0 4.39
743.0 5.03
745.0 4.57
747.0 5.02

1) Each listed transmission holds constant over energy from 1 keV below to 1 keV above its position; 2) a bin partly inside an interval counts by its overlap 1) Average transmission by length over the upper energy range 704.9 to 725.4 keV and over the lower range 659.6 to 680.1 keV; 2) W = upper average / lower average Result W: 0.9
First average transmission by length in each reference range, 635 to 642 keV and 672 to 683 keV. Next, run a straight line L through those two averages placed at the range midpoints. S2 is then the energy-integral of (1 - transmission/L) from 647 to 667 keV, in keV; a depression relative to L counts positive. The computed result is 0.6 keV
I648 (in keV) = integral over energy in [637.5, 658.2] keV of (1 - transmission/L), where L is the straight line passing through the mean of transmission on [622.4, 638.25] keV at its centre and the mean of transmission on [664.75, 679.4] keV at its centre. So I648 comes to -3.03 keV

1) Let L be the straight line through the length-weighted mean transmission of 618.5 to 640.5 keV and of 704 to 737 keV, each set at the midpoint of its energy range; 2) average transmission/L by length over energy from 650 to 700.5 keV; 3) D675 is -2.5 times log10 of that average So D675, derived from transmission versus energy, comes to -0.09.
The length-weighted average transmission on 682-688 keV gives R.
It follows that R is 6.63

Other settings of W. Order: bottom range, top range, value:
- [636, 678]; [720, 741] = 0.66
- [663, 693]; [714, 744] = 0.74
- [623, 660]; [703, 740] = 0.72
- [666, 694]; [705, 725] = 0.86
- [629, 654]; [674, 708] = 0.85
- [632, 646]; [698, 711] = 0.83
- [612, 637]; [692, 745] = 0.80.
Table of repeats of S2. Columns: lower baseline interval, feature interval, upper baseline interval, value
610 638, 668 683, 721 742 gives -2.2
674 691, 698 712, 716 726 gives -1.3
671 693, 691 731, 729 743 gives -2.2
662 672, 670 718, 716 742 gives -5.0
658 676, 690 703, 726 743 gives -1.7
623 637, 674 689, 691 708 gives -0.1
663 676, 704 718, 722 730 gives -1.3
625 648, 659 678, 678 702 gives 0.8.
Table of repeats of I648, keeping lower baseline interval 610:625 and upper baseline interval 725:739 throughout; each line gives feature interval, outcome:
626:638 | -1.0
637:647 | -3.3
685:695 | -2.4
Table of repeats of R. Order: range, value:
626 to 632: 7.01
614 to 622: 6.77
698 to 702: 6.68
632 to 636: 6.79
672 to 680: 6.75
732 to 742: 4.54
